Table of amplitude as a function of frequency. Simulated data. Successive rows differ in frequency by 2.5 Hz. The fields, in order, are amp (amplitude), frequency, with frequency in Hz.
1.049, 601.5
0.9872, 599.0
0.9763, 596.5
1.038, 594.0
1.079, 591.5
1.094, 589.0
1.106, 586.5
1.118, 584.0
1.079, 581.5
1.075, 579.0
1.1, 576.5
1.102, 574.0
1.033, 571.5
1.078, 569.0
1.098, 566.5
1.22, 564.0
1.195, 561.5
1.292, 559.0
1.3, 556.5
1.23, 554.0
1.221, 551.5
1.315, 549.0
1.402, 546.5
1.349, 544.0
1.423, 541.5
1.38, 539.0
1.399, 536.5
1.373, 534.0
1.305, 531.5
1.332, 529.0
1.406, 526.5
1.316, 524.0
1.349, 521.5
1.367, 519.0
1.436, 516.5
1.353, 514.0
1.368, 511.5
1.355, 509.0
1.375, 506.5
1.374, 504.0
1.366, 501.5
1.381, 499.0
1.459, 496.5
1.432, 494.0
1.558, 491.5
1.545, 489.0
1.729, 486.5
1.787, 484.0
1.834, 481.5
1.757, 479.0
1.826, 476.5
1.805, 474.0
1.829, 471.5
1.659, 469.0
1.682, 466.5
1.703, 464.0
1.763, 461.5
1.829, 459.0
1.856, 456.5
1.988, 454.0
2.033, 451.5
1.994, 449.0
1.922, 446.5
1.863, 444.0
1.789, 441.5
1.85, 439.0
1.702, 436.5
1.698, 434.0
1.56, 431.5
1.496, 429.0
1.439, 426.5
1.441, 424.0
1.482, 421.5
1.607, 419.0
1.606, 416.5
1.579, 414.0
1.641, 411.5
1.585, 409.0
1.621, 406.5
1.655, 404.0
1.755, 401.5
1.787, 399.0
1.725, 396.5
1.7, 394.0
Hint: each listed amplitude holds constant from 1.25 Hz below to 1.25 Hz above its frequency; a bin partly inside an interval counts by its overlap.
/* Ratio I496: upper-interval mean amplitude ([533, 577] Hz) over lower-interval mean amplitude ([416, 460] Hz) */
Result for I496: 0.72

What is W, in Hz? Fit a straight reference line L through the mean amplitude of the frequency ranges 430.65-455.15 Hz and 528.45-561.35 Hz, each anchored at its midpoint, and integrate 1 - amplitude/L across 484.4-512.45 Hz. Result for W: 1.9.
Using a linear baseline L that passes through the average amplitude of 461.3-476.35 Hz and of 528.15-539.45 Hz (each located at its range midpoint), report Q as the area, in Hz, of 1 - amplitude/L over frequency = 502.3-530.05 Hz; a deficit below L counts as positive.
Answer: 1.8 Hz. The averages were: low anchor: 1.74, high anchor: 1.36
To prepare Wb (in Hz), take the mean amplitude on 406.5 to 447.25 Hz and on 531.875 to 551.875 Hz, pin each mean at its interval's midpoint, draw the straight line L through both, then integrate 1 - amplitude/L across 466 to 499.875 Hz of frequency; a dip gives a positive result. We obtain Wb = -3.6 Hz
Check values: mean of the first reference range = 1.64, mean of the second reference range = 1.36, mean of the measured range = 1.67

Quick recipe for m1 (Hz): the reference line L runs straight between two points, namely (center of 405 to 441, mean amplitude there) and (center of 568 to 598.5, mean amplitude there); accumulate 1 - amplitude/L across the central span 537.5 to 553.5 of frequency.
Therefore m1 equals -2.0 Hz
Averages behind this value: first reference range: 1.6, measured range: 1.34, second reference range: 1.07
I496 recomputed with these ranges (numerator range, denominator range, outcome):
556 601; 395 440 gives 0.68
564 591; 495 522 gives 0.79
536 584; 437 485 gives 0.67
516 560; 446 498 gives 0.76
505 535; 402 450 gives 0.82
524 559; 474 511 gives 0.86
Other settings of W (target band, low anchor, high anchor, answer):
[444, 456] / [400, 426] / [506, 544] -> -3.51 Hz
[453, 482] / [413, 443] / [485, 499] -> -4.26 Hz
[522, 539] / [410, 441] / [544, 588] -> -0.96 Hz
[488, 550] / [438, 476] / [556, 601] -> 2.97 Hz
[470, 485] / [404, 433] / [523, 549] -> -3.52 Hz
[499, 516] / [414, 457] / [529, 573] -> 0.83 Hz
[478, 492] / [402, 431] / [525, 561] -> -2.61 Hz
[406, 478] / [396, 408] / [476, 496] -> -1.38 Hz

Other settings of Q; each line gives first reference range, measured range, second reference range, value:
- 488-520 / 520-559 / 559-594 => -2.3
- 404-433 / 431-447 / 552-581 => -2.9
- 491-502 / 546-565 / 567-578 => -1.8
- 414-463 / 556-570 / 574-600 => -0.2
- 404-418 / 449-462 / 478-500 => -2.4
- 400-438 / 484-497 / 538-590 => -1.6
